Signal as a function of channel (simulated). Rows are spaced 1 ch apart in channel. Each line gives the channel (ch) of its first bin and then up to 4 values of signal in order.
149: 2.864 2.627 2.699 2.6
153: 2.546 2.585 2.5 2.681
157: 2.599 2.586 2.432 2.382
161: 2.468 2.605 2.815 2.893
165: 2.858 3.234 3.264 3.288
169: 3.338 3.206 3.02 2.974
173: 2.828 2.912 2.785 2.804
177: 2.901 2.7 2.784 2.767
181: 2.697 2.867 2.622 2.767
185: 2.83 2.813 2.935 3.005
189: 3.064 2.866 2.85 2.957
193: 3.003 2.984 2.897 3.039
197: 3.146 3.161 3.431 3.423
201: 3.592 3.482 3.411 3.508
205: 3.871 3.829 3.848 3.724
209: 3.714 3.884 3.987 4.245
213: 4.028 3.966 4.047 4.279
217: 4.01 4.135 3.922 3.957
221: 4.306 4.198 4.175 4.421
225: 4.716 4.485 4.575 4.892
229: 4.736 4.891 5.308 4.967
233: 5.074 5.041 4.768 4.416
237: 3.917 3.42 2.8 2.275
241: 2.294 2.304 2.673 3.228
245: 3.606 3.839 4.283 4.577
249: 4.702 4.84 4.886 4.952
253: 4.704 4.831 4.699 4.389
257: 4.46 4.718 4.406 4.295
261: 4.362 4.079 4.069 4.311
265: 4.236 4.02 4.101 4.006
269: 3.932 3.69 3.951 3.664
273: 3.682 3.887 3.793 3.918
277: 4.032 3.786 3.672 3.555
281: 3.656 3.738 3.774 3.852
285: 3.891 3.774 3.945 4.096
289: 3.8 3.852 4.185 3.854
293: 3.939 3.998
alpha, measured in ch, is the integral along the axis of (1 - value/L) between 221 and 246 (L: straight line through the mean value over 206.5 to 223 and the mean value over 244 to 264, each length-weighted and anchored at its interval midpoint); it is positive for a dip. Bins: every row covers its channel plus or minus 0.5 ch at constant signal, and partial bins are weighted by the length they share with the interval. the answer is 0.9 ch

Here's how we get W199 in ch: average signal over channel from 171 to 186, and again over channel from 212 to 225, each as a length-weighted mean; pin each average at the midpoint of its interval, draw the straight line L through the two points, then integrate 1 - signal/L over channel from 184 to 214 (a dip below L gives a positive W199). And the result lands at 1.2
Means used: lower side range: 2.81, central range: 3.36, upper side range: 4.15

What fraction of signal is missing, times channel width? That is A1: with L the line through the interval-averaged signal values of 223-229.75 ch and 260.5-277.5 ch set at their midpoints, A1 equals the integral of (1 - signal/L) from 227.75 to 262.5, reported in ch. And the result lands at 0.94 ch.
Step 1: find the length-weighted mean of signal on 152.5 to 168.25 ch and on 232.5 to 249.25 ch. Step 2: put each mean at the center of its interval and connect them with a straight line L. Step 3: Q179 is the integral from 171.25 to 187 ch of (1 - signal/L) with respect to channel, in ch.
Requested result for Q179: 0.7 ch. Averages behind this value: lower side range 2.72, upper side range 3.7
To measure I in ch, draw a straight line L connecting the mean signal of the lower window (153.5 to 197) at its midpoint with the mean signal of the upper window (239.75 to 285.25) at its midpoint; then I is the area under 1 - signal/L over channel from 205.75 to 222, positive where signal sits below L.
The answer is -3.16 ch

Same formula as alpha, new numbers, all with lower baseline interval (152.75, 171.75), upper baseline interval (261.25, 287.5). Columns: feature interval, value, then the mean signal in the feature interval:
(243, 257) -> -2.7 ch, 4.36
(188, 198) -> 0.4 ch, 2.99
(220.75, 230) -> -3.0 ch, 4.53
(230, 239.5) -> -2.5 ch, 4.44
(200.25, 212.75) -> -2.0 ch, 3.76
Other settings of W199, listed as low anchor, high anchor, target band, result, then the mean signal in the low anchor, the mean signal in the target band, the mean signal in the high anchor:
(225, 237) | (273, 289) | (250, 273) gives -0.55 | 4.79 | 4.31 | 3.82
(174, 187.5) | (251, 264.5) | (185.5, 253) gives -3.65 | 2.79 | 3.84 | 4.5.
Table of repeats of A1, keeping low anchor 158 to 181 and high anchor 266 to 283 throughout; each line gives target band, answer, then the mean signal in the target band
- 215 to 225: -2.6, 4.18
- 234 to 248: 0.2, 3.47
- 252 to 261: -2.3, 4.57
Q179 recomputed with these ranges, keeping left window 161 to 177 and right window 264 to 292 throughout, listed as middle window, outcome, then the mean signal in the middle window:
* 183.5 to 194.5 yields 0.8 ch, 2.92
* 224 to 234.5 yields -4.2 ch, 4.85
